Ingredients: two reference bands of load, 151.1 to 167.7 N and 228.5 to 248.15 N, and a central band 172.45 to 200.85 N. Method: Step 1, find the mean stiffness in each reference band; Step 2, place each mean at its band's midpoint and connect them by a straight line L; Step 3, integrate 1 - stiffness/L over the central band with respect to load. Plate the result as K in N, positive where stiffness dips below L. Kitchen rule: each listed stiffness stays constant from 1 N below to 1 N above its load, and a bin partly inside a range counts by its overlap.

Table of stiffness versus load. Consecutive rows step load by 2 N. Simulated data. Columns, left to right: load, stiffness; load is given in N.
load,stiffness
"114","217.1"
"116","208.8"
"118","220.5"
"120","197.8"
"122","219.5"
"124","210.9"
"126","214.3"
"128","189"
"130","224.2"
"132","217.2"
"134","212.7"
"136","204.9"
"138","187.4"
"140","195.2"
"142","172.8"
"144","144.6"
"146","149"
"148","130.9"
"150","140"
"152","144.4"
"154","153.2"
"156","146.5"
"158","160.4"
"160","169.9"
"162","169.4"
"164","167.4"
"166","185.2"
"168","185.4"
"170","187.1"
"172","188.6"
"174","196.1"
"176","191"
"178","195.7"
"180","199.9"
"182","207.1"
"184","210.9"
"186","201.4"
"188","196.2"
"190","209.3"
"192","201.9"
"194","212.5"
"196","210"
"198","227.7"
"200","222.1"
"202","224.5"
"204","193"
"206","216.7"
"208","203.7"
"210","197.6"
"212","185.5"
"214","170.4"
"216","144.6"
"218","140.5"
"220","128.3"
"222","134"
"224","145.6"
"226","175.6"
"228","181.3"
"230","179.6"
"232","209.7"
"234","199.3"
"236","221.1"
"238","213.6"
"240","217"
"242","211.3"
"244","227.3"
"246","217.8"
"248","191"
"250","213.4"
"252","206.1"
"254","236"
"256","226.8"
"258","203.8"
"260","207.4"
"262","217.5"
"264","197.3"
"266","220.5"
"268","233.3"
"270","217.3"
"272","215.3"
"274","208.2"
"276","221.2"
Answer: -4.2 N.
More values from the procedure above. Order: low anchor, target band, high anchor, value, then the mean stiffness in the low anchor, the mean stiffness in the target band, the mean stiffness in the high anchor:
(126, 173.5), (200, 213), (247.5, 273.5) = -0.6 N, 176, 205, 215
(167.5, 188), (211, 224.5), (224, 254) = 3.4 N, 197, 150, 204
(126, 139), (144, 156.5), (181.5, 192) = 3.8 N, 207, 144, 205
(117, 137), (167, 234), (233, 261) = 7.1 N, 211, 190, 214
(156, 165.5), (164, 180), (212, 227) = -2.6 N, 166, 189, 151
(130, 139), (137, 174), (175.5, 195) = 7.1 N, 208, 166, 203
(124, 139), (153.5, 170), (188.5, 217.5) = 2.9 N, 207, 169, 200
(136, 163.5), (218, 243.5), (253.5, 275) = 2.1 N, 161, 184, 216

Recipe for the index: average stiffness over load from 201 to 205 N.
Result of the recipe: 209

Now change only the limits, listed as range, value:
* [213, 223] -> 144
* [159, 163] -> 170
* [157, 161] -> 165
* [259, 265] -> 207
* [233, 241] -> 213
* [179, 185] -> 206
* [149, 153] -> 142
